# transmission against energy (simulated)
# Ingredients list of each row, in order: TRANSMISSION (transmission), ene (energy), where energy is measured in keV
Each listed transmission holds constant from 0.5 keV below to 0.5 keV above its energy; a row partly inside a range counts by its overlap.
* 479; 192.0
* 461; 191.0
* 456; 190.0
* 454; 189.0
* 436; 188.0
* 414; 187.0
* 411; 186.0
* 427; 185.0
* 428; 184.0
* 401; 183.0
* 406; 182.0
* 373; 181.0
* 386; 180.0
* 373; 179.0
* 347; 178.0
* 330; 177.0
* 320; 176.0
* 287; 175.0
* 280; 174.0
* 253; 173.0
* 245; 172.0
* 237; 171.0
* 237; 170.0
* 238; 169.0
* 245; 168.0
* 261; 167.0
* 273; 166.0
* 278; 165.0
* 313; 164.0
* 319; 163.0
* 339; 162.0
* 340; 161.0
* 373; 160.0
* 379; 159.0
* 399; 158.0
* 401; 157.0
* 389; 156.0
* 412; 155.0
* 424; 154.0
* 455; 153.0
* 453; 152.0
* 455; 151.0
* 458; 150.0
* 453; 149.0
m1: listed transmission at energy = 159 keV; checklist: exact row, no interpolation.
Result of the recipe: 379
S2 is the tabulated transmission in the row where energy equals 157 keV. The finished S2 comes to 401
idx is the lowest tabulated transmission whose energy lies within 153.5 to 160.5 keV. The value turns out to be 373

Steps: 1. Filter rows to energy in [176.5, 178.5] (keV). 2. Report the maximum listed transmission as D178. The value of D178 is 347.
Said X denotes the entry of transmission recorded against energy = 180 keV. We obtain 386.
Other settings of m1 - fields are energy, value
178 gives 347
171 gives 237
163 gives 319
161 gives 340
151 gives 455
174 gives 280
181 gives 373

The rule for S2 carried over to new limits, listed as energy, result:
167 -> 261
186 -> 411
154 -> 424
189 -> 454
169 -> 238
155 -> 412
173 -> 253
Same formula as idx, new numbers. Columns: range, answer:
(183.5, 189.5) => 411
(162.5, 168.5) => 245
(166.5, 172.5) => 237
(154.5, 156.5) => 389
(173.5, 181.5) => 280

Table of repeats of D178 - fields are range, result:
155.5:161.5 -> 401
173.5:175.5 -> 287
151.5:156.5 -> 455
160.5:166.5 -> 340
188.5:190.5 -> 456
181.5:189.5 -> 454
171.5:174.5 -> 280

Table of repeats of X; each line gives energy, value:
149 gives 453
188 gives 436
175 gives 287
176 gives 320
